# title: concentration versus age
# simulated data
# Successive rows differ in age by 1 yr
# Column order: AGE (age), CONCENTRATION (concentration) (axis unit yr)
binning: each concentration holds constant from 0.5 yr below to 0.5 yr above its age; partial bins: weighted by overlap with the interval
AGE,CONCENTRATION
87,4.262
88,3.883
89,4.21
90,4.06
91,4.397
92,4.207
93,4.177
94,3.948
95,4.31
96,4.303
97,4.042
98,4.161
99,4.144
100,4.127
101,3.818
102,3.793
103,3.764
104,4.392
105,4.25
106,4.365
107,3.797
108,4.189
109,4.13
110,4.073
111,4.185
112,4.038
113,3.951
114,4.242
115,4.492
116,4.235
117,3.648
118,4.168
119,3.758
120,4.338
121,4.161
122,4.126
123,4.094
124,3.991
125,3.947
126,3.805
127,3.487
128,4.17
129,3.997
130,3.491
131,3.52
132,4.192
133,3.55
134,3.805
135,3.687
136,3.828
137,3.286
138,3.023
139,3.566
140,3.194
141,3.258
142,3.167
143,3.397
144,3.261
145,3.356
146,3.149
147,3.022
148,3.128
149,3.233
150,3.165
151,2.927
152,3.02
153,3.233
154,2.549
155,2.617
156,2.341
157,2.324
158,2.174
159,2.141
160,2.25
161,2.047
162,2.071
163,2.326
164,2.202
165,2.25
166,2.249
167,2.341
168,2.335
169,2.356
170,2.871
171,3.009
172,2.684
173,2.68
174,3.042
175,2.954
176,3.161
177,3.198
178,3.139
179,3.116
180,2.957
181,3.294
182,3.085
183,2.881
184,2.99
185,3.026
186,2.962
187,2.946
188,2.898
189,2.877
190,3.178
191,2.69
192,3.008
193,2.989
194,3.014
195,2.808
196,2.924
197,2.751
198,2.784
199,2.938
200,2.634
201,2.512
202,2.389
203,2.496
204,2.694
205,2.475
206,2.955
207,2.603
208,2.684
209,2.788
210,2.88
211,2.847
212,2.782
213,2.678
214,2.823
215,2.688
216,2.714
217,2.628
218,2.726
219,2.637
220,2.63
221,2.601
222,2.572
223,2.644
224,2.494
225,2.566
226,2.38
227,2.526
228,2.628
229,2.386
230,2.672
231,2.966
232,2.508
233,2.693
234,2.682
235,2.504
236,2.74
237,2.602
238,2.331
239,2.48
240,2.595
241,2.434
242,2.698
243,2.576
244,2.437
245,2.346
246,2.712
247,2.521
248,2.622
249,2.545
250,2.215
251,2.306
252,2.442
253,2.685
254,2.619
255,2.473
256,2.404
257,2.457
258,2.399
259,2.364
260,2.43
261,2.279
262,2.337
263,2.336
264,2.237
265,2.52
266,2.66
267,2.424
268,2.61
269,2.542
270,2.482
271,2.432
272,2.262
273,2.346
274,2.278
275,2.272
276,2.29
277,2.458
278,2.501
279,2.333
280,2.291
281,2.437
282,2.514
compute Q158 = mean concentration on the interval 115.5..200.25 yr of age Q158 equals 3.11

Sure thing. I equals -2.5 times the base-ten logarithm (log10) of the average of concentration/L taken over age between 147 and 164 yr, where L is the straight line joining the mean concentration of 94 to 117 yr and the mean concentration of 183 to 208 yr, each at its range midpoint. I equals 0.29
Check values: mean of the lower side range 4.11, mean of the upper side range 2.81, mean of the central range 2.6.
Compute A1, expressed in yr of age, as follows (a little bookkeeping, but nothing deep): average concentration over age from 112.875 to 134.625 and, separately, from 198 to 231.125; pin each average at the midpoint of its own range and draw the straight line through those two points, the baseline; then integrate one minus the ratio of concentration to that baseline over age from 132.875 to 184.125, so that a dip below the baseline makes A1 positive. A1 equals 8.4 yr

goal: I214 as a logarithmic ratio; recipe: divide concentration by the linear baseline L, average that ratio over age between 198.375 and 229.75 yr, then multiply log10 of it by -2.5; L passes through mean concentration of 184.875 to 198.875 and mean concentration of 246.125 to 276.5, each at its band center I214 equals 0.05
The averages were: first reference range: 2.92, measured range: 2.65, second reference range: 2.43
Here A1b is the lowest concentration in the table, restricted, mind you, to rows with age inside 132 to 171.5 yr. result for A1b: 2.047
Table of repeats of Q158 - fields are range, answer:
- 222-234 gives 2.59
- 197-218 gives 2.7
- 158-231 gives 2.71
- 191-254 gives 2.64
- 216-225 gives 2.62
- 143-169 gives 2.64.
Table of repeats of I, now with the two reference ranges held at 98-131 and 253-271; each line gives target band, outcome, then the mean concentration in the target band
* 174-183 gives 0.08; 3.1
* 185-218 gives 0.12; 2.79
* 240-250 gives 0.04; 2.53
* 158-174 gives 0.40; 2.4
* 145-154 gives 0.18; 3.09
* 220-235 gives 0.09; 2.59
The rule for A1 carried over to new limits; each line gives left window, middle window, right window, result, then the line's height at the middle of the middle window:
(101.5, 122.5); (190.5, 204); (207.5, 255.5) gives 1.2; 3.03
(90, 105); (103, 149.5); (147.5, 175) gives -4.9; 3.42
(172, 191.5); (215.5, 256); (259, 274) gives 1.0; 2.63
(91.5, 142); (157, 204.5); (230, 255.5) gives 7.3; 3.23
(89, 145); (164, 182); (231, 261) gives 2.8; 3.31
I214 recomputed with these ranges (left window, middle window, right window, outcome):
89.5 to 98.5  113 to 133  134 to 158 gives -0.114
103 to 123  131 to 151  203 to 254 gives 0.117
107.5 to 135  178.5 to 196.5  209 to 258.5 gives 0.064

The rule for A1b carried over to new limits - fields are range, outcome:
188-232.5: 2.38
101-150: 3.022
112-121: 3.648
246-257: 2.215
